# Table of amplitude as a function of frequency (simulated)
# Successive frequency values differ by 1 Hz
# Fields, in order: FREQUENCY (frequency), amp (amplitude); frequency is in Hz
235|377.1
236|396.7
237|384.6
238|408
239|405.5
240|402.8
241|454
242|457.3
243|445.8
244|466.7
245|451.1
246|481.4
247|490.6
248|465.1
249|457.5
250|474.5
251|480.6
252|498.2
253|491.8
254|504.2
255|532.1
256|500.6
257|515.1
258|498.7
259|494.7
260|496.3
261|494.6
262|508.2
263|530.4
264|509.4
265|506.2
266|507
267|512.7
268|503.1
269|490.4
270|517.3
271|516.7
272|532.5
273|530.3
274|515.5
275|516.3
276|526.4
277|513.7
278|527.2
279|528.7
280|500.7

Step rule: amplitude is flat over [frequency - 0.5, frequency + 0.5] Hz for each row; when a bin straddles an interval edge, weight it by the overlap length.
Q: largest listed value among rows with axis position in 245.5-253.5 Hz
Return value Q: 498.2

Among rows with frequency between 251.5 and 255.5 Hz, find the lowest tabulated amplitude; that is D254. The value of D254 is 491.8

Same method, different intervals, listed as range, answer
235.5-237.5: 384.6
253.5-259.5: 494.7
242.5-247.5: 445.8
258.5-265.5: 494.6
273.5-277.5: 513.7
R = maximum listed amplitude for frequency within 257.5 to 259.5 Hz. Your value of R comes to 498.7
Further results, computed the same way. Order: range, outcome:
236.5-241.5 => 454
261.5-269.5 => 530.4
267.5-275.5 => 532.5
